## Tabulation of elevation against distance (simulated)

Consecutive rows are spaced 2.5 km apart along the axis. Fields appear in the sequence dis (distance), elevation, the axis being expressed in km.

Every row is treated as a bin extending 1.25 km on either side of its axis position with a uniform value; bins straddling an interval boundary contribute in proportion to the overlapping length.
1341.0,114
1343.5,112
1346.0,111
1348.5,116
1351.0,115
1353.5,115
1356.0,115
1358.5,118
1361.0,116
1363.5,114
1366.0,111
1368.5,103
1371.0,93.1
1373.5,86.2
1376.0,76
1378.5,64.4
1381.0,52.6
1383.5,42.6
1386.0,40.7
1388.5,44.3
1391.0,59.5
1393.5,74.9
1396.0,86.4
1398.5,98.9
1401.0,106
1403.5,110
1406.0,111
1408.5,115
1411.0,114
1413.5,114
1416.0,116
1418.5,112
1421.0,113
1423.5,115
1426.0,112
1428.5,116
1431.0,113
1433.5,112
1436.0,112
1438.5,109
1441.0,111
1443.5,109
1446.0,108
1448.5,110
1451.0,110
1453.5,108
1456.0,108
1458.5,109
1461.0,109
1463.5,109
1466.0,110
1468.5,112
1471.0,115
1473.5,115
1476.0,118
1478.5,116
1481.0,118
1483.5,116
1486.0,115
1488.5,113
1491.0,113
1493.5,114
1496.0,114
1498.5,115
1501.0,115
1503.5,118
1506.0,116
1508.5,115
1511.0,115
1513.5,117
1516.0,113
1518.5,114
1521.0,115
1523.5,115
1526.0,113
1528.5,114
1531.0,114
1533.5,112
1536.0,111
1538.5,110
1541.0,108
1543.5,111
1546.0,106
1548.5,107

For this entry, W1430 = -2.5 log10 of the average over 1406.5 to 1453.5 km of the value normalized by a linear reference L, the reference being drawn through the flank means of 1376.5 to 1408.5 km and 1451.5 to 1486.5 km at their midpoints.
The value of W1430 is -0.20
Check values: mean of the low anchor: 75.9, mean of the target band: 112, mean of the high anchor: 113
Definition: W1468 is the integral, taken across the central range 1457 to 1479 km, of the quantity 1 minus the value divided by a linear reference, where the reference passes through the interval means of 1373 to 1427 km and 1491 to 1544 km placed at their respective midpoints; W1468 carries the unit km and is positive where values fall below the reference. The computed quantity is -1.9 km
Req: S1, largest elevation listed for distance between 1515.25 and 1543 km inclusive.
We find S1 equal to 115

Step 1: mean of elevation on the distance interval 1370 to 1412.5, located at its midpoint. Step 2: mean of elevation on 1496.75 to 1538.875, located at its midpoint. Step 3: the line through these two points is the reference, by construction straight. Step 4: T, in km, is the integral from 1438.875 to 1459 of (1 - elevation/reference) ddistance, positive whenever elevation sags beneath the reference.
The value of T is -2.71 km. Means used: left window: 81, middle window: 109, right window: 114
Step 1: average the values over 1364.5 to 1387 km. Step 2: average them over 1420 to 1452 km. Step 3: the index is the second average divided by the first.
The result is 1.48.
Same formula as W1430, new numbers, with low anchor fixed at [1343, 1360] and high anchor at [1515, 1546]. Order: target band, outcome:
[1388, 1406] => 0.30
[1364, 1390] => 0.50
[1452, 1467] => 0.04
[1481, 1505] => -0.02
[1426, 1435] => 0.00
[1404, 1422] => 0.00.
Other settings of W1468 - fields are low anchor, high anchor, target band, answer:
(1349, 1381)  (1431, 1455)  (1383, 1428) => 4.68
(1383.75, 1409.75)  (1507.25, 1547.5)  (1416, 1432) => -4.39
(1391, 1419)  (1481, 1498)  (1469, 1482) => -0.41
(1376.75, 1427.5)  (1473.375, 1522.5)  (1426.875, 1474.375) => -3.73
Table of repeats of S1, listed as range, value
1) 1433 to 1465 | 112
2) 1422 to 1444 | 116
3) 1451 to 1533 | 118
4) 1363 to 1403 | 114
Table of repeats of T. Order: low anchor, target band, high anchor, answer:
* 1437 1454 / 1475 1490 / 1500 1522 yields -0.42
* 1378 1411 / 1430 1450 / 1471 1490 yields -2.45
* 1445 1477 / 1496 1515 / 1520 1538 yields -0.55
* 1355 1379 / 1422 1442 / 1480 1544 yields -1.11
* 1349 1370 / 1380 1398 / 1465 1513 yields 8.64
